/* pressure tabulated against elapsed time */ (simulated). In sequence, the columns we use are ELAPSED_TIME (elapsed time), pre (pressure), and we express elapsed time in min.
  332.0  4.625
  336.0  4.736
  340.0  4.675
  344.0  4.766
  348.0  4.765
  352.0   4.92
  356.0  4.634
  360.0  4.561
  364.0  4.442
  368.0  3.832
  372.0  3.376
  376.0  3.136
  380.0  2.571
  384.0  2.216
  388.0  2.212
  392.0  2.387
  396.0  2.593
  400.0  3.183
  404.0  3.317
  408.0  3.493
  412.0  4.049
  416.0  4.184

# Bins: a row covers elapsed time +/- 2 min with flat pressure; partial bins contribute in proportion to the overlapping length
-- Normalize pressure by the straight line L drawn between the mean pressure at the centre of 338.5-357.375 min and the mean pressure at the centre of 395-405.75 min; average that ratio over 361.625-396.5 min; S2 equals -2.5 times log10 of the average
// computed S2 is 0.25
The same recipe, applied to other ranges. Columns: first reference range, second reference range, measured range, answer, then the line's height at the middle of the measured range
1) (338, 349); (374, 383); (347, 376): -0.14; 3.73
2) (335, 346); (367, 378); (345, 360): -0.13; 4.23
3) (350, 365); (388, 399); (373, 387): 0.24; 3.31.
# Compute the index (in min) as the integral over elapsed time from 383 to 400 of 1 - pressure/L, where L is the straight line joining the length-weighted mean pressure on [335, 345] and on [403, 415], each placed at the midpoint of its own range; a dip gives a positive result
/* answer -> 6.4 min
